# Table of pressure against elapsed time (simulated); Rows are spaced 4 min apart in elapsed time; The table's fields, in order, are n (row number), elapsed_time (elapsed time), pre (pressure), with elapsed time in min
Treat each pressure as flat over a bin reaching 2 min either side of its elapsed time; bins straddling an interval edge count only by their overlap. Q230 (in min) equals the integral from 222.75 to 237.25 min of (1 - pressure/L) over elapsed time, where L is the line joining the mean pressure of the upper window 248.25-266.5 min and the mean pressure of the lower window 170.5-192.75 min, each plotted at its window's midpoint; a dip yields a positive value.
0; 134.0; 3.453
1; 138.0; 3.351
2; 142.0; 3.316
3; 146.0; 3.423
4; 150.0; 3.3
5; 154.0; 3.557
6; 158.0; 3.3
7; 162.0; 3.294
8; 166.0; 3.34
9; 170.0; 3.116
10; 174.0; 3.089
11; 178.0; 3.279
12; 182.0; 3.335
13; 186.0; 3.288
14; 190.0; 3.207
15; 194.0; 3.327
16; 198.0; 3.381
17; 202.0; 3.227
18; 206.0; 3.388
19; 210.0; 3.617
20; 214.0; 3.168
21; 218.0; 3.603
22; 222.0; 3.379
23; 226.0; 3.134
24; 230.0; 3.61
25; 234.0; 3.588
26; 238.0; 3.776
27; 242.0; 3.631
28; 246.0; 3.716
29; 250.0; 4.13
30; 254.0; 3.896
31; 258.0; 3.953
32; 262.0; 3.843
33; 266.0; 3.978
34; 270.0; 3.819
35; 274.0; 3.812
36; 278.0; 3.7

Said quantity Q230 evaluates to 0.90 min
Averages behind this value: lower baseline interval 3.23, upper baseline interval 3.96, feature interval 3.47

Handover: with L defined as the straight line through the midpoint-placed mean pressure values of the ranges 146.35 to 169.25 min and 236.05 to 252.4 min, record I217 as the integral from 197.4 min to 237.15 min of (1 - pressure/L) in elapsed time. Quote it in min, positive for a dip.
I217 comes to 2.7 min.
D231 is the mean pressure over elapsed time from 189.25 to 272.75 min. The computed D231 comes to 3.6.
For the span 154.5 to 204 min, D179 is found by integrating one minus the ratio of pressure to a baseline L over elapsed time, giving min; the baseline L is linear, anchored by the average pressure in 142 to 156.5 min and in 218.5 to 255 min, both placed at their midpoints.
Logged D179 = 3.0 min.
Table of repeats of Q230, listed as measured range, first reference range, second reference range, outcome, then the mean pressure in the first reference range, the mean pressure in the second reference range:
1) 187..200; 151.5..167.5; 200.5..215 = 0.25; 3.37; 3.37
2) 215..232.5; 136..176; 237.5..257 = 1.33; 3.31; 3.84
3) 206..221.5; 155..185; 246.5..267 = 0.68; 3.26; 3.94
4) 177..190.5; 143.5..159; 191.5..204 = 0.20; 3.4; 3.31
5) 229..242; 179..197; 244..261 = 0.34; 3.29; 3.92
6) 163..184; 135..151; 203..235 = 0.93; 3.36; 3.42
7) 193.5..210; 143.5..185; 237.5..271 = 0.80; 3.3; 3.87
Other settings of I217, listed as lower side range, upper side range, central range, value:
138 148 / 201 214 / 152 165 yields 0.0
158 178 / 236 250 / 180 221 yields 1.3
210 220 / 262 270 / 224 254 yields -0.1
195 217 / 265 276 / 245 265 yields -1.0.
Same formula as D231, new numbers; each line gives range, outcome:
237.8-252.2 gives 3.82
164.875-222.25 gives 3.31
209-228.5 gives 3.37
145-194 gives 3.29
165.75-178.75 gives 3.18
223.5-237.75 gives 3.48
